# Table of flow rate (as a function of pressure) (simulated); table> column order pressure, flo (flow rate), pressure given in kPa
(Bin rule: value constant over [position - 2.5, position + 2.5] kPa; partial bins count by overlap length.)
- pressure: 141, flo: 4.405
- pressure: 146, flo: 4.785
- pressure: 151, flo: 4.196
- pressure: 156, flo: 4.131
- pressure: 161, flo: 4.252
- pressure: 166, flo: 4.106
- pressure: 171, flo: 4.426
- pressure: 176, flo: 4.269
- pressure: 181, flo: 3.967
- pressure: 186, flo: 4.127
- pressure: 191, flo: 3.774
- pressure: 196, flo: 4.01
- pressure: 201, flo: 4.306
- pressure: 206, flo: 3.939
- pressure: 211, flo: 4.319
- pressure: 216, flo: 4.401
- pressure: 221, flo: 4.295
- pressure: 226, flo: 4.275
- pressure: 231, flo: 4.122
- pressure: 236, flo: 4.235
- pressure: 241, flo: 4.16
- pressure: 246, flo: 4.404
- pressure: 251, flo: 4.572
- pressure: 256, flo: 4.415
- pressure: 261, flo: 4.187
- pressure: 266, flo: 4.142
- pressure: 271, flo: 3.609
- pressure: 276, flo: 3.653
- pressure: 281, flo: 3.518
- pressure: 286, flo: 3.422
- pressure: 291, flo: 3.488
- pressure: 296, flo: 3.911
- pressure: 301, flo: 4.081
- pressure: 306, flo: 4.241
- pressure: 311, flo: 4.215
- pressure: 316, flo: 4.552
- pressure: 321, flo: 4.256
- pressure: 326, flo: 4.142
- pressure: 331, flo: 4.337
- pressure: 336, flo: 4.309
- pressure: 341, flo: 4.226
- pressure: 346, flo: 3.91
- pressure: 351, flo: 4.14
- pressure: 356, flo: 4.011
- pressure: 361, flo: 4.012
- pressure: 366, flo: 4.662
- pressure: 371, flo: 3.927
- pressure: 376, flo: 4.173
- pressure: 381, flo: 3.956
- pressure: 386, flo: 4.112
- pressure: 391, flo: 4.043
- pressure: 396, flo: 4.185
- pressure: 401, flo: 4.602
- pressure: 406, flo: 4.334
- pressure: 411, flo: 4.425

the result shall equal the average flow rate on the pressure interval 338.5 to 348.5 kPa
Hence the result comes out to 4.07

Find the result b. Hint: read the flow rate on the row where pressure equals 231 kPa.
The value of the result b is 4.122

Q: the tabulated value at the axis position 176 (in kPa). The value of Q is 4.269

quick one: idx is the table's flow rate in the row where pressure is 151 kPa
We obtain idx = 4.196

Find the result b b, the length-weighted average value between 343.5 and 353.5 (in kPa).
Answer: 4.03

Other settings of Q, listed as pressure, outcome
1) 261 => 4.187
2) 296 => 3.911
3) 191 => 3.774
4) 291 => 3.488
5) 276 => 3.653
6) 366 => 4.662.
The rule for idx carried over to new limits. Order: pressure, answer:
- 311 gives 4.215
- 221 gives 4.295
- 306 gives 4.241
